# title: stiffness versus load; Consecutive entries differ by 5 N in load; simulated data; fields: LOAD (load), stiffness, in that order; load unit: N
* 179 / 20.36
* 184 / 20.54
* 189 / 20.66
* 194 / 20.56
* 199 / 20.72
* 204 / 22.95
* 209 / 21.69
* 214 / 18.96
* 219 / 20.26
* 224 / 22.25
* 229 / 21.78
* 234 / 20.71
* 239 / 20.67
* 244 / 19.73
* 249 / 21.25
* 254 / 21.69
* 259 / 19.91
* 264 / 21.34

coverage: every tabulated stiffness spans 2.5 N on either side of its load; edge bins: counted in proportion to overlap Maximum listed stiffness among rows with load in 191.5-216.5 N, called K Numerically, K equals 22.95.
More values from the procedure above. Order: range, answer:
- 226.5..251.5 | 21.78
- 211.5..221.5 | 20.26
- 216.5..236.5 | 22.25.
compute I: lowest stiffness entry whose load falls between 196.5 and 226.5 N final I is 18.96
